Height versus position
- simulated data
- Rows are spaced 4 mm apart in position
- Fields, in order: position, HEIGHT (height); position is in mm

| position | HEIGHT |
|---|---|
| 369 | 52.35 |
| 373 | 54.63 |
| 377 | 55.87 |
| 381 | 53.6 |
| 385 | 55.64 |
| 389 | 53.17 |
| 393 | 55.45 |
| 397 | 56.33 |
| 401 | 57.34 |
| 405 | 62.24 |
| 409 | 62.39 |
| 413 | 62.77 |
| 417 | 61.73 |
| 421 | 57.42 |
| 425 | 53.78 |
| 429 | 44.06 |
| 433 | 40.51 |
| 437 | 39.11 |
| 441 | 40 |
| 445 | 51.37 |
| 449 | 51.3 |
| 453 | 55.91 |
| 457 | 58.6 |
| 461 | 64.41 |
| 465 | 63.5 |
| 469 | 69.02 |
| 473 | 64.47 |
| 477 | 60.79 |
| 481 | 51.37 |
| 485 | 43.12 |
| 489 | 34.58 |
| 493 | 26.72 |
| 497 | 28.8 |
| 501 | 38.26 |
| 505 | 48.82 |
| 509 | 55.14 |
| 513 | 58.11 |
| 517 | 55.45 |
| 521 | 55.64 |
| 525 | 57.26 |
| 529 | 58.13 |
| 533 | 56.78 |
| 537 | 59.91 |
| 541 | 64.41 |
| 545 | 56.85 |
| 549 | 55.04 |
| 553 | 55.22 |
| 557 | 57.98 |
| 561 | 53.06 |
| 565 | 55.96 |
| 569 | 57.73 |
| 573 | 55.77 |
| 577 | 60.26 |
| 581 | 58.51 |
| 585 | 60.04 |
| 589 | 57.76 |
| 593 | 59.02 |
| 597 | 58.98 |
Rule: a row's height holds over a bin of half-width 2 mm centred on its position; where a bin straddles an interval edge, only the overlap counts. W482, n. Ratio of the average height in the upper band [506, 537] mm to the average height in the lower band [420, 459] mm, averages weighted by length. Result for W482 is 1.2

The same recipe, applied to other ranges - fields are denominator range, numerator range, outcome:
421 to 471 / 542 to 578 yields 1.07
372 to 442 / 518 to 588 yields 1.07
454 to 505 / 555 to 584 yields 1.13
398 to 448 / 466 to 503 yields 0.89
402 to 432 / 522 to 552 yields 1.02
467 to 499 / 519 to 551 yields 1.22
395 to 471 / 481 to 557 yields 0.92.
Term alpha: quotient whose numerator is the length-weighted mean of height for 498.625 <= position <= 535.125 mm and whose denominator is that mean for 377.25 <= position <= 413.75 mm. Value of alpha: 0.93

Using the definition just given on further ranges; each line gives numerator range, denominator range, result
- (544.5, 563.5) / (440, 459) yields 1.07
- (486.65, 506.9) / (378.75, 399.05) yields 0.65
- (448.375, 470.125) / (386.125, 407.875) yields 1.06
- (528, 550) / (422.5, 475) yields 1.10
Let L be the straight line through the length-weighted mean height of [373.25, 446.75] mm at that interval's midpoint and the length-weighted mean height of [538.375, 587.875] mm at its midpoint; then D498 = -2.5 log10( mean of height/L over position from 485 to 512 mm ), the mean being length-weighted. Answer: 0.37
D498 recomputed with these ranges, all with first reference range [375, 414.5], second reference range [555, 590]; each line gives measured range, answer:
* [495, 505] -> 0.490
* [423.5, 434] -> 0.234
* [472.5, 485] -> 0.033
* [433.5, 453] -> 0.238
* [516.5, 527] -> 0.023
